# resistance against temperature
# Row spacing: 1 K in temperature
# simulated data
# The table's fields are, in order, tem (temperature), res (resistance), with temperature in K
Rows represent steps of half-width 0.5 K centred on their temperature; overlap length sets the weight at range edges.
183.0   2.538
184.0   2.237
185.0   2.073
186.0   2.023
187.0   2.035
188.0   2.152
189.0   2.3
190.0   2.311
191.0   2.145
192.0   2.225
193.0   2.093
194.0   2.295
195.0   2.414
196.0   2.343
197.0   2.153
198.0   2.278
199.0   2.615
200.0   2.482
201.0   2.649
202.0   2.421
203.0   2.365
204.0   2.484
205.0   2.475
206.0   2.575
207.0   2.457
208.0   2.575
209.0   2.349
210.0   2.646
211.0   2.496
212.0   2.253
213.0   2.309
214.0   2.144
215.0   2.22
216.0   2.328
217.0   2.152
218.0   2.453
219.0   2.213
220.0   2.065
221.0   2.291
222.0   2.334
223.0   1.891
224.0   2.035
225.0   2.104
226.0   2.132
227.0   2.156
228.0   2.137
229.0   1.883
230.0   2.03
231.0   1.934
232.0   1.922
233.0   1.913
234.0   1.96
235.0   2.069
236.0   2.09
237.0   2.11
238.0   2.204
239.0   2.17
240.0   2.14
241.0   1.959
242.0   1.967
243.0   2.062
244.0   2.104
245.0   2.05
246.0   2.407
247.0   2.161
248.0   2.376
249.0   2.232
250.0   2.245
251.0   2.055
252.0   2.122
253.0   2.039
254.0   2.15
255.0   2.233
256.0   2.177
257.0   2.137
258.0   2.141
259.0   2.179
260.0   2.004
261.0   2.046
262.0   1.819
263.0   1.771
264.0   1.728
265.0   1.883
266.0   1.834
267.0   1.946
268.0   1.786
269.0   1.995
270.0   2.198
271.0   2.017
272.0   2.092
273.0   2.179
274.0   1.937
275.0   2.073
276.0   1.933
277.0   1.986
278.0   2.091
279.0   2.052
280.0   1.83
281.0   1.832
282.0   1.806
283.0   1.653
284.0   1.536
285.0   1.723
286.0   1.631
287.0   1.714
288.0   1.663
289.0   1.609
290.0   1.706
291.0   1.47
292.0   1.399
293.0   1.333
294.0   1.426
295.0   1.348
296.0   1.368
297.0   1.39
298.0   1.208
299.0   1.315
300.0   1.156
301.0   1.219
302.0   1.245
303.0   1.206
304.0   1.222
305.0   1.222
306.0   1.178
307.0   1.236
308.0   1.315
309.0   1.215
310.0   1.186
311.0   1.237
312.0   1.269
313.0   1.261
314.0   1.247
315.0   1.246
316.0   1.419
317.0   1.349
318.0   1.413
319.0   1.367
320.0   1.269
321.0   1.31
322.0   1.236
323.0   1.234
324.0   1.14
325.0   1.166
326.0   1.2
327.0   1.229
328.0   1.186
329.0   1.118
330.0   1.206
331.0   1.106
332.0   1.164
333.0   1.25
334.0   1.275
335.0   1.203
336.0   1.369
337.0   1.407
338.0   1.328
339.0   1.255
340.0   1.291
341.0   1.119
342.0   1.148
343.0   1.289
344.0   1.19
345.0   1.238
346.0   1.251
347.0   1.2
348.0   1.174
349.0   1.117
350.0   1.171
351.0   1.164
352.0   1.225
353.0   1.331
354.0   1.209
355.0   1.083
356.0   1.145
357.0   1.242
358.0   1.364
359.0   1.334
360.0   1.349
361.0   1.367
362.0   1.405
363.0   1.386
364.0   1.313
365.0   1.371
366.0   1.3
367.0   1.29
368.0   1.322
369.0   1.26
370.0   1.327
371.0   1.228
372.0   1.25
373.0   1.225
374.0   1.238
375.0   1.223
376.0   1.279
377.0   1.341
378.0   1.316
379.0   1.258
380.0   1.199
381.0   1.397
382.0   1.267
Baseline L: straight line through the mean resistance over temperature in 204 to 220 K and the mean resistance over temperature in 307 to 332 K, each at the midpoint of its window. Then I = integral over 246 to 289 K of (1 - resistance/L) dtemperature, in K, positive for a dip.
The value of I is -4.5 K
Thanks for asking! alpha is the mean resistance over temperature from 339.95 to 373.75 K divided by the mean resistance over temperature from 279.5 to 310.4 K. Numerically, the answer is 0.9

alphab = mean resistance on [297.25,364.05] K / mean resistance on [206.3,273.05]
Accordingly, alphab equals 0.59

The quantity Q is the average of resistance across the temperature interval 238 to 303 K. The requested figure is 1.86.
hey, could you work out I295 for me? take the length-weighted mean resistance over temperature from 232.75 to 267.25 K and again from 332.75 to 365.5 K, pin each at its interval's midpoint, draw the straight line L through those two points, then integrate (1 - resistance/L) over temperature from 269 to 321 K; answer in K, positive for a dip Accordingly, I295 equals 5.6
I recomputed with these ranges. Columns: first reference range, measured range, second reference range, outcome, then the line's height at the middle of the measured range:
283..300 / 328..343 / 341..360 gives 0.61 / 1.28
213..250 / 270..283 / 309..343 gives -2.06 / 1.71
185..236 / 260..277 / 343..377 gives -0.86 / 1.86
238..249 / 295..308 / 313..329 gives 2.03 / 1.49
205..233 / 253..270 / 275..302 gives -1.45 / 1.84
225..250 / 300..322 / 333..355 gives 3.40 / 1.5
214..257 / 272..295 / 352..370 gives 0.78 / 1.81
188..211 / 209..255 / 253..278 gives 1.07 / 2.2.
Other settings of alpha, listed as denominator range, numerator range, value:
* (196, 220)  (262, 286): 0.80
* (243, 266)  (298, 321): 0.61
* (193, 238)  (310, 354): 0.55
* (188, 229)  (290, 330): 0.55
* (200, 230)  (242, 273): 0.90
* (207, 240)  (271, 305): 0.74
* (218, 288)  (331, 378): 0.62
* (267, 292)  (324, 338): 0.66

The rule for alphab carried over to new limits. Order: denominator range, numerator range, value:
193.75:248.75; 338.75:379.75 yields 0.56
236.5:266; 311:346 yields 0.60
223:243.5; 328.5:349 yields 0.60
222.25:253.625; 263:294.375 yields 0.87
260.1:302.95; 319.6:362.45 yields 0.72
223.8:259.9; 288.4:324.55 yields 0.62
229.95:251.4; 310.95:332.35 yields 0.59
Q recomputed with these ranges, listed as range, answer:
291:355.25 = 1.25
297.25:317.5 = 1.25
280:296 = 1.59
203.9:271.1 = 2.14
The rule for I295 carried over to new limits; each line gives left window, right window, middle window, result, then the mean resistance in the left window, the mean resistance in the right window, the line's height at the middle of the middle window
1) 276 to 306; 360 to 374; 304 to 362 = 6.7 K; 1.53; 1.31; 1.41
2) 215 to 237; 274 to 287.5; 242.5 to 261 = -1.7 K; 2.1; 1.84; 1.98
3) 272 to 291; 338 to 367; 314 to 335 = 3.4 K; 1.83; 1.25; 1.48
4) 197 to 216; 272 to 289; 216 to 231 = 1.0 K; 2.42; 1.85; 2.29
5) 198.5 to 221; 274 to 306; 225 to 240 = 0.7 K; 2.39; 1.56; 2.16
